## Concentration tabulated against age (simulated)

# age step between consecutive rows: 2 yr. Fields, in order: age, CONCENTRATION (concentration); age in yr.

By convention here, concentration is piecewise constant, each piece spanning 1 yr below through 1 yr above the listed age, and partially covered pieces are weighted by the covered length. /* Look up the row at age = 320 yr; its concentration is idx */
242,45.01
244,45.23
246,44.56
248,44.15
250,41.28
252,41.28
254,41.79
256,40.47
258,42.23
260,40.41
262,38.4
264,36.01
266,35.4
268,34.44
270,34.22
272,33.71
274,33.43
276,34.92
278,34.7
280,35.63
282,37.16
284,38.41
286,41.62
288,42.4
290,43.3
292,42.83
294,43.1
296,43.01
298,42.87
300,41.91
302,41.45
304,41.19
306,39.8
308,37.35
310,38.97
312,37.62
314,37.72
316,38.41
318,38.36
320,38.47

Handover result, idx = 38.47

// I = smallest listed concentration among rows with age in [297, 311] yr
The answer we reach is 37.35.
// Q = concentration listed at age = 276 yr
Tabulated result 34.92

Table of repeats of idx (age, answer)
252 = 41.28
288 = 42.4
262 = 38.4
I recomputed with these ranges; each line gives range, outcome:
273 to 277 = 33.43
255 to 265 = 36.01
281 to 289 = 37.16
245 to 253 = 41.28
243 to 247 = 44.56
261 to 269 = 34.44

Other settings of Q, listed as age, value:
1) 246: 44.56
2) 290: 43.3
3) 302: 41.45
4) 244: 45.23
